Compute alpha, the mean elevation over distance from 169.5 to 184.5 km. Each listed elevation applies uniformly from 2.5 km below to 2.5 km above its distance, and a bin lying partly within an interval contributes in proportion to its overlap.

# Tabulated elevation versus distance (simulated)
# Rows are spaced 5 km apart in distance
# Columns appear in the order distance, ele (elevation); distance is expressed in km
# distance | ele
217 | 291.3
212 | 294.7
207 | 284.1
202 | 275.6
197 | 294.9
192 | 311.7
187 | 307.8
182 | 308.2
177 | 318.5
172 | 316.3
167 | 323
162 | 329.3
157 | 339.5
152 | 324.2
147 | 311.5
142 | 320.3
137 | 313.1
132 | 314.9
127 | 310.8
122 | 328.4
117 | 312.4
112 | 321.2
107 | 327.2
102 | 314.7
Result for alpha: 314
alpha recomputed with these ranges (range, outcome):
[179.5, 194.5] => 309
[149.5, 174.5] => 326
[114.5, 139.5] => 316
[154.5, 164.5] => 334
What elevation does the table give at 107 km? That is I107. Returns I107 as 327.2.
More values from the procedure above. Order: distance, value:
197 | 294.9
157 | 339.5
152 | 324.2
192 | 311.7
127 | 310.8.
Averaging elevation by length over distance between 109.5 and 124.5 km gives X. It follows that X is 321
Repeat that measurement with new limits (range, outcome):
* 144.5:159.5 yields 325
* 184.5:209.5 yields 295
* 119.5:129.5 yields 320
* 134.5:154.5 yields 317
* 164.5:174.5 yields 320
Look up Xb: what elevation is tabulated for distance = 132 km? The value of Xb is 314.9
